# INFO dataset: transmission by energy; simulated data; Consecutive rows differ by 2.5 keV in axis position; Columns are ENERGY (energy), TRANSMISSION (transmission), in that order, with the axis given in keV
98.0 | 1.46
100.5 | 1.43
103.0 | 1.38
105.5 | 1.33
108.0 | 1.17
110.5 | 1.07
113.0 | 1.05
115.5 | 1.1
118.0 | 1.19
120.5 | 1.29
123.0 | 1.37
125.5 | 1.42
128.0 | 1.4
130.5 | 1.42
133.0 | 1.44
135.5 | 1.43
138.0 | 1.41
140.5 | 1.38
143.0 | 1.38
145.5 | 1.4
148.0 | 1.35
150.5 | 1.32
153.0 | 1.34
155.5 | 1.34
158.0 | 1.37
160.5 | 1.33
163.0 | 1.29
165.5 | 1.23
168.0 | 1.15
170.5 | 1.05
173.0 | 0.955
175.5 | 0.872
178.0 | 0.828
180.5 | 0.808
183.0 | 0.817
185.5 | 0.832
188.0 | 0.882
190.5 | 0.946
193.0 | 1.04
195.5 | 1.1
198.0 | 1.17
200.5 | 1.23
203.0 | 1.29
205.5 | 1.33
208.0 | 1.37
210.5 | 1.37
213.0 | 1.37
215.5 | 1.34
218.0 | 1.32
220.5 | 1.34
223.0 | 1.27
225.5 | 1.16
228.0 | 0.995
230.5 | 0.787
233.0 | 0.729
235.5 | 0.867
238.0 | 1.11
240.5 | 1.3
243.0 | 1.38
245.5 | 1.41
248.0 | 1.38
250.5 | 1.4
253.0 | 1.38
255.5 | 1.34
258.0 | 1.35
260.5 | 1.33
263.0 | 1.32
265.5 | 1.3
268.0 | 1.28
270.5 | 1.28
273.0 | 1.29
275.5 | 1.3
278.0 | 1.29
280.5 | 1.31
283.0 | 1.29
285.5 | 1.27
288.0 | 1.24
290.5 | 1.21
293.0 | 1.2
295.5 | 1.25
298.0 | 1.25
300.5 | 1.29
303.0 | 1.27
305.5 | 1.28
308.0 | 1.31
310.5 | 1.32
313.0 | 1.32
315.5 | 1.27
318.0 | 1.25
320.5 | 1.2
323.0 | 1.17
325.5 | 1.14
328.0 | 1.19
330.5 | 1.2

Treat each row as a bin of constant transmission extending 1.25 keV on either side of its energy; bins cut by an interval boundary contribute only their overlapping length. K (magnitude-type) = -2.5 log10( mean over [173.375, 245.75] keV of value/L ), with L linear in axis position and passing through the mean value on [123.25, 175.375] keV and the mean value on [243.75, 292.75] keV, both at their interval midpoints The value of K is 0.19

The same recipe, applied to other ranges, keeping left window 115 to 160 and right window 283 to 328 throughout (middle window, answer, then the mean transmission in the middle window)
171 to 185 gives 0.47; 0.865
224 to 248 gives 0.18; 1.1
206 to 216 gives -0.04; 1.36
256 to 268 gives -0.04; 1.32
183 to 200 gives 0.31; 0.992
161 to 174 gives 0.16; 1.15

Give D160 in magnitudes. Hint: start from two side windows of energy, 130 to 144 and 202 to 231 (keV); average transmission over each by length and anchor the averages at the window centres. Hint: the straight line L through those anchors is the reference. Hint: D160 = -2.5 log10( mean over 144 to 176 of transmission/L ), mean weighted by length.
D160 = 0.11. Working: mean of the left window 1.41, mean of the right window 1.26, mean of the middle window 1.24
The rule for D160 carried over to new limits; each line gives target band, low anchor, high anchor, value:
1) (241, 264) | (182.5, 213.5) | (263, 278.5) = -0.09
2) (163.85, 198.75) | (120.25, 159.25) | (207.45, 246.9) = 0.30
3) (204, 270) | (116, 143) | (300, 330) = 0.04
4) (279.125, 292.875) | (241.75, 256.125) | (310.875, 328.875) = 0.04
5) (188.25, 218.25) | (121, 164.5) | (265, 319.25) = 0.09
